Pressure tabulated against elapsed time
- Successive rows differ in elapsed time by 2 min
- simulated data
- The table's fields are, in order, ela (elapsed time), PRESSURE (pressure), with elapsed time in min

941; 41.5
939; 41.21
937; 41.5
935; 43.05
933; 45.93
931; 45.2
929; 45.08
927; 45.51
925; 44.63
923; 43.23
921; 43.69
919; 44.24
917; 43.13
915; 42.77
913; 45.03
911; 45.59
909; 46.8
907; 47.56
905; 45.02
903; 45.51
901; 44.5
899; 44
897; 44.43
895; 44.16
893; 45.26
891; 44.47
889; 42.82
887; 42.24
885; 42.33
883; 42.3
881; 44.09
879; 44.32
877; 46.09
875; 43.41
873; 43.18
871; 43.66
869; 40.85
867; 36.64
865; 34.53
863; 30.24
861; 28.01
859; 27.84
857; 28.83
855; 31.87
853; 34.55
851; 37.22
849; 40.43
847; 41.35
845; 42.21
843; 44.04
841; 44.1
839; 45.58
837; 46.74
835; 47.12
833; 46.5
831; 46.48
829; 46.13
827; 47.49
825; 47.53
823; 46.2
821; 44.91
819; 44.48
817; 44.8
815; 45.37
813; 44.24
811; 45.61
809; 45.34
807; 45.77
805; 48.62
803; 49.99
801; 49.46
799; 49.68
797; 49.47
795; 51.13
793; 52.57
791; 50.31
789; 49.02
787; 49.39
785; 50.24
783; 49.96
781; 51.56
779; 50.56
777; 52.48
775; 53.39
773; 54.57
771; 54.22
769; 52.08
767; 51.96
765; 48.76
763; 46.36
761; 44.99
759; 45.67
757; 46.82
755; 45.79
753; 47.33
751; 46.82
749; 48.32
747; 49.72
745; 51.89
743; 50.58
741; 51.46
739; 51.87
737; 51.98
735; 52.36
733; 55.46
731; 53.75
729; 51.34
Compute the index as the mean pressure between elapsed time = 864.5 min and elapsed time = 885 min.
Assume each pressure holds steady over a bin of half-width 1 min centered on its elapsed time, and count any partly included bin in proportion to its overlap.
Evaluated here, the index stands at 42.1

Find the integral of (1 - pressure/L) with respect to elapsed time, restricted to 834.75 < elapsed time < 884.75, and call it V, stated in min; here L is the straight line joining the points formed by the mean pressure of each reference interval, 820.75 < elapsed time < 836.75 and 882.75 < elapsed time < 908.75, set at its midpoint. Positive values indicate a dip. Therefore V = 6.7 min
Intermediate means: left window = 46.6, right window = 44.3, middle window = 39.5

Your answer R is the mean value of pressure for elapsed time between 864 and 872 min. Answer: 38.9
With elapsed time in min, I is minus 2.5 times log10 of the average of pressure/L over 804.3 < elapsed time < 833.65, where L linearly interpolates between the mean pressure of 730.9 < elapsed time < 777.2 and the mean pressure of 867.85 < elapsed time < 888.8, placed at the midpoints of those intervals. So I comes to 0.01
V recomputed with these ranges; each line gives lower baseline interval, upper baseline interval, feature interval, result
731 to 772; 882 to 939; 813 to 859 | 4.2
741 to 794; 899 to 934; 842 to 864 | 5.6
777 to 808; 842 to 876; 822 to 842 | -2.0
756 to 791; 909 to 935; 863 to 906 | 3.0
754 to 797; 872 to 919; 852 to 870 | 5.2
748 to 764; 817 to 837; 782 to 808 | -1.8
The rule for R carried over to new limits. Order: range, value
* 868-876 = 42.8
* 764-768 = 50.4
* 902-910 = 46.2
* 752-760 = 46.4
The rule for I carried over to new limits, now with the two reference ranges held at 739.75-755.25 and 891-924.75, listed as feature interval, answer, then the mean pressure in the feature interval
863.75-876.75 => 0.13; 40.5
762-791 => -0.06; 51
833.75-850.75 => 0.07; 43.7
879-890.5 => 0.06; 43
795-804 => -0.05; 49.8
